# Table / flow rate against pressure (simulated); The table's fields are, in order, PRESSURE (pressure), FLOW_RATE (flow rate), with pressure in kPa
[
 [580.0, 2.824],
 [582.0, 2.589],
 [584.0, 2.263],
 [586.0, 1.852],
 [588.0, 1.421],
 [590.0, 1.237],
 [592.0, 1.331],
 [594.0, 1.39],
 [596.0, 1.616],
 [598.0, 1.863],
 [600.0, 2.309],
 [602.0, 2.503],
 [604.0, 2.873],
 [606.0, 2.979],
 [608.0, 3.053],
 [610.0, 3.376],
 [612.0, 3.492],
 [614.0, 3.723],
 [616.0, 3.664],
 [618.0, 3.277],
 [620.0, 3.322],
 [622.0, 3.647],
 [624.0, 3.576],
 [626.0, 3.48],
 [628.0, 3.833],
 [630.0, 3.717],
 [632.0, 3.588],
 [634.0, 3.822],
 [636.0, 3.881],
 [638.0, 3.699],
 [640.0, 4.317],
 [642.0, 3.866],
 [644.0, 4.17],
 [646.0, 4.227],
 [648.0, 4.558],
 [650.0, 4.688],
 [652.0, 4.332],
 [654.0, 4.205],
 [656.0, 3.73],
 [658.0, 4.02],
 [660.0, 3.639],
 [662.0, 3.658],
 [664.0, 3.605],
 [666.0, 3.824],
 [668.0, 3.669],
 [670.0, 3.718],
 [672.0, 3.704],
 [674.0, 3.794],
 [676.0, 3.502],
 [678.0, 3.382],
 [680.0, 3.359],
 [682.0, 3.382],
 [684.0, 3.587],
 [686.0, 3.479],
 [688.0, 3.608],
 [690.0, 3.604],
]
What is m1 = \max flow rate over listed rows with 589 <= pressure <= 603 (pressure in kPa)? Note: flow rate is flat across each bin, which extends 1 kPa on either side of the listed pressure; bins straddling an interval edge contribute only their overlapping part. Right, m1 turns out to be 2.503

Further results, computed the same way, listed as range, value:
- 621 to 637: 3.881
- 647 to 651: 4.688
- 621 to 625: 3.647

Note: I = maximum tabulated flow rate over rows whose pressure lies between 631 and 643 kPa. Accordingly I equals 4.317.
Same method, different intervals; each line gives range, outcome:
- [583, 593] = 2.263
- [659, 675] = 3.824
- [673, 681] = 3.794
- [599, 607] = 2.979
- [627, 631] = 3.833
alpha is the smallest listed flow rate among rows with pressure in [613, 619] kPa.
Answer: 3.277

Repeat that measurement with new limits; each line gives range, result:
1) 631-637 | 3.588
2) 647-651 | 4.558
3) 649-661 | 3.639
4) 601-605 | 2.503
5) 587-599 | 1.237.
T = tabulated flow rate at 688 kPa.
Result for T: 3.608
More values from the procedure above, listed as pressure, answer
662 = 3.658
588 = 1.421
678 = 3.382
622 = 3.647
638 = 3.699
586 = 1.852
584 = 2.263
